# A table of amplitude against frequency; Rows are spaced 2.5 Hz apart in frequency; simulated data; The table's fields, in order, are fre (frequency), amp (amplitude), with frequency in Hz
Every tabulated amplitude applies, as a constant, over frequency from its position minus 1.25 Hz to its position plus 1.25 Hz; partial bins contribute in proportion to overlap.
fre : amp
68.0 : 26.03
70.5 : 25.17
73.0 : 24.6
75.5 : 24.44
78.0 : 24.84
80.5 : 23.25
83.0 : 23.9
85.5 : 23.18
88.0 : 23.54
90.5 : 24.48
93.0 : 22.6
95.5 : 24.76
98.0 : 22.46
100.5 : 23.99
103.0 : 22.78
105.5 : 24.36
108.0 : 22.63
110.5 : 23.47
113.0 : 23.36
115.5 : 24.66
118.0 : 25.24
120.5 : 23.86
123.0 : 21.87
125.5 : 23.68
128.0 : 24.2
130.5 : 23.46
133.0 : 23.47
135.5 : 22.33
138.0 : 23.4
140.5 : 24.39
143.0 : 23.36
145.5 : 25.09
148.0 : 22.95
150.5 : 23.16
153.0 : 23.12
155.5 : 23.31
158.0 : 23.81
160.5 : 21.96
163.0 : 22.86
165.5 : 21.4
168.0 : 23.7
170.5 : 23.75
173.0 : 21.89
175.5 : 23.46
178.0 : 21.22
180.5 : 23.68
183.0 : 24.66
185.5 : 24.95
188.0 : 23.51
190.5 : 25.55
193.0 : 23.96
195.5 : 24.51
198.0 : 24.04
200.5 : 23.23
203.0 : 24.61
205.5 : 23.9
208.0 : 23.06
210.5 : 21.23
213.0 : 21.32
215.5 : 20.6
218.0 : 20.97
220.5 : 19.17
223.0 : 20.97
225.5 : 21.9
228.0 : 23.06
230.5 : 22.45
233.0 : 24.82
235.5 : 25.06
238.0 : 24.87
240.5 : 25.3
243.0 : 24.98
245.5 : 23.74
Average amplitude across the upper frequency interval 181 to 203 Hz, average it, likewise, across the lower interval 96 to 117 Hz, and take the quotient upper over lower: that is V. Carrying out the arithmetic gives 1.03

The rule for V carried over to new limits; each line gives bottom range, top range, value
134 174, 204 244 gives 0.98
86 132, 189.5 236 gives 0.97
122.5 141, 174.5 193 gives 1.02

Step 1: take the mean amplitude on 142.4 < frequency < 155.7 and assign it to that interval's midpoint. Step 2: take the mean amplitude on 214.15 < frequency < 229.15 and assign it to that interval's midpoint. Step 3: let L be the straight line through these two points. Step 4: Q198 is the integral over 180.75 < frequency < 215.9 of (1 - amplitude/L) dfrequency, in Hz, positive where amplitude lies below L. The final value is -2.7 Hz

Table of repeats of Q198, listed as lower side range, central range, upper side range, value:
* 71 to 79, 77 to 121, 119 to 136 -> 0.6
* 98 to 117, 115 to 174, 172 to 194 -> 0.6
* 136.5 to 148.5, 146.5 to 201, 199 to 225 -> -1.0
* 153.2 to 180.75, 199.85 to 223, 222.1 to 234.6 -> 0.9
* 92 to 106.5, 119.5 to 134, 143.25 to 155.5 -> 0.1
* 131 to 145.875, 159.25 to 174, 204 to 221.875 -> 0.1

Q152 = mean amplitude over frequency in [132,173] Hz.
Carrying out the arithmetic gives 23.2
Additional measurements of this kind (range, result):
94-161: 23.5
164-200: 23.6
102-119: 23.8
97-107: 23.4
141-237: 23.1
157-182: 22.8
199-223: 22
